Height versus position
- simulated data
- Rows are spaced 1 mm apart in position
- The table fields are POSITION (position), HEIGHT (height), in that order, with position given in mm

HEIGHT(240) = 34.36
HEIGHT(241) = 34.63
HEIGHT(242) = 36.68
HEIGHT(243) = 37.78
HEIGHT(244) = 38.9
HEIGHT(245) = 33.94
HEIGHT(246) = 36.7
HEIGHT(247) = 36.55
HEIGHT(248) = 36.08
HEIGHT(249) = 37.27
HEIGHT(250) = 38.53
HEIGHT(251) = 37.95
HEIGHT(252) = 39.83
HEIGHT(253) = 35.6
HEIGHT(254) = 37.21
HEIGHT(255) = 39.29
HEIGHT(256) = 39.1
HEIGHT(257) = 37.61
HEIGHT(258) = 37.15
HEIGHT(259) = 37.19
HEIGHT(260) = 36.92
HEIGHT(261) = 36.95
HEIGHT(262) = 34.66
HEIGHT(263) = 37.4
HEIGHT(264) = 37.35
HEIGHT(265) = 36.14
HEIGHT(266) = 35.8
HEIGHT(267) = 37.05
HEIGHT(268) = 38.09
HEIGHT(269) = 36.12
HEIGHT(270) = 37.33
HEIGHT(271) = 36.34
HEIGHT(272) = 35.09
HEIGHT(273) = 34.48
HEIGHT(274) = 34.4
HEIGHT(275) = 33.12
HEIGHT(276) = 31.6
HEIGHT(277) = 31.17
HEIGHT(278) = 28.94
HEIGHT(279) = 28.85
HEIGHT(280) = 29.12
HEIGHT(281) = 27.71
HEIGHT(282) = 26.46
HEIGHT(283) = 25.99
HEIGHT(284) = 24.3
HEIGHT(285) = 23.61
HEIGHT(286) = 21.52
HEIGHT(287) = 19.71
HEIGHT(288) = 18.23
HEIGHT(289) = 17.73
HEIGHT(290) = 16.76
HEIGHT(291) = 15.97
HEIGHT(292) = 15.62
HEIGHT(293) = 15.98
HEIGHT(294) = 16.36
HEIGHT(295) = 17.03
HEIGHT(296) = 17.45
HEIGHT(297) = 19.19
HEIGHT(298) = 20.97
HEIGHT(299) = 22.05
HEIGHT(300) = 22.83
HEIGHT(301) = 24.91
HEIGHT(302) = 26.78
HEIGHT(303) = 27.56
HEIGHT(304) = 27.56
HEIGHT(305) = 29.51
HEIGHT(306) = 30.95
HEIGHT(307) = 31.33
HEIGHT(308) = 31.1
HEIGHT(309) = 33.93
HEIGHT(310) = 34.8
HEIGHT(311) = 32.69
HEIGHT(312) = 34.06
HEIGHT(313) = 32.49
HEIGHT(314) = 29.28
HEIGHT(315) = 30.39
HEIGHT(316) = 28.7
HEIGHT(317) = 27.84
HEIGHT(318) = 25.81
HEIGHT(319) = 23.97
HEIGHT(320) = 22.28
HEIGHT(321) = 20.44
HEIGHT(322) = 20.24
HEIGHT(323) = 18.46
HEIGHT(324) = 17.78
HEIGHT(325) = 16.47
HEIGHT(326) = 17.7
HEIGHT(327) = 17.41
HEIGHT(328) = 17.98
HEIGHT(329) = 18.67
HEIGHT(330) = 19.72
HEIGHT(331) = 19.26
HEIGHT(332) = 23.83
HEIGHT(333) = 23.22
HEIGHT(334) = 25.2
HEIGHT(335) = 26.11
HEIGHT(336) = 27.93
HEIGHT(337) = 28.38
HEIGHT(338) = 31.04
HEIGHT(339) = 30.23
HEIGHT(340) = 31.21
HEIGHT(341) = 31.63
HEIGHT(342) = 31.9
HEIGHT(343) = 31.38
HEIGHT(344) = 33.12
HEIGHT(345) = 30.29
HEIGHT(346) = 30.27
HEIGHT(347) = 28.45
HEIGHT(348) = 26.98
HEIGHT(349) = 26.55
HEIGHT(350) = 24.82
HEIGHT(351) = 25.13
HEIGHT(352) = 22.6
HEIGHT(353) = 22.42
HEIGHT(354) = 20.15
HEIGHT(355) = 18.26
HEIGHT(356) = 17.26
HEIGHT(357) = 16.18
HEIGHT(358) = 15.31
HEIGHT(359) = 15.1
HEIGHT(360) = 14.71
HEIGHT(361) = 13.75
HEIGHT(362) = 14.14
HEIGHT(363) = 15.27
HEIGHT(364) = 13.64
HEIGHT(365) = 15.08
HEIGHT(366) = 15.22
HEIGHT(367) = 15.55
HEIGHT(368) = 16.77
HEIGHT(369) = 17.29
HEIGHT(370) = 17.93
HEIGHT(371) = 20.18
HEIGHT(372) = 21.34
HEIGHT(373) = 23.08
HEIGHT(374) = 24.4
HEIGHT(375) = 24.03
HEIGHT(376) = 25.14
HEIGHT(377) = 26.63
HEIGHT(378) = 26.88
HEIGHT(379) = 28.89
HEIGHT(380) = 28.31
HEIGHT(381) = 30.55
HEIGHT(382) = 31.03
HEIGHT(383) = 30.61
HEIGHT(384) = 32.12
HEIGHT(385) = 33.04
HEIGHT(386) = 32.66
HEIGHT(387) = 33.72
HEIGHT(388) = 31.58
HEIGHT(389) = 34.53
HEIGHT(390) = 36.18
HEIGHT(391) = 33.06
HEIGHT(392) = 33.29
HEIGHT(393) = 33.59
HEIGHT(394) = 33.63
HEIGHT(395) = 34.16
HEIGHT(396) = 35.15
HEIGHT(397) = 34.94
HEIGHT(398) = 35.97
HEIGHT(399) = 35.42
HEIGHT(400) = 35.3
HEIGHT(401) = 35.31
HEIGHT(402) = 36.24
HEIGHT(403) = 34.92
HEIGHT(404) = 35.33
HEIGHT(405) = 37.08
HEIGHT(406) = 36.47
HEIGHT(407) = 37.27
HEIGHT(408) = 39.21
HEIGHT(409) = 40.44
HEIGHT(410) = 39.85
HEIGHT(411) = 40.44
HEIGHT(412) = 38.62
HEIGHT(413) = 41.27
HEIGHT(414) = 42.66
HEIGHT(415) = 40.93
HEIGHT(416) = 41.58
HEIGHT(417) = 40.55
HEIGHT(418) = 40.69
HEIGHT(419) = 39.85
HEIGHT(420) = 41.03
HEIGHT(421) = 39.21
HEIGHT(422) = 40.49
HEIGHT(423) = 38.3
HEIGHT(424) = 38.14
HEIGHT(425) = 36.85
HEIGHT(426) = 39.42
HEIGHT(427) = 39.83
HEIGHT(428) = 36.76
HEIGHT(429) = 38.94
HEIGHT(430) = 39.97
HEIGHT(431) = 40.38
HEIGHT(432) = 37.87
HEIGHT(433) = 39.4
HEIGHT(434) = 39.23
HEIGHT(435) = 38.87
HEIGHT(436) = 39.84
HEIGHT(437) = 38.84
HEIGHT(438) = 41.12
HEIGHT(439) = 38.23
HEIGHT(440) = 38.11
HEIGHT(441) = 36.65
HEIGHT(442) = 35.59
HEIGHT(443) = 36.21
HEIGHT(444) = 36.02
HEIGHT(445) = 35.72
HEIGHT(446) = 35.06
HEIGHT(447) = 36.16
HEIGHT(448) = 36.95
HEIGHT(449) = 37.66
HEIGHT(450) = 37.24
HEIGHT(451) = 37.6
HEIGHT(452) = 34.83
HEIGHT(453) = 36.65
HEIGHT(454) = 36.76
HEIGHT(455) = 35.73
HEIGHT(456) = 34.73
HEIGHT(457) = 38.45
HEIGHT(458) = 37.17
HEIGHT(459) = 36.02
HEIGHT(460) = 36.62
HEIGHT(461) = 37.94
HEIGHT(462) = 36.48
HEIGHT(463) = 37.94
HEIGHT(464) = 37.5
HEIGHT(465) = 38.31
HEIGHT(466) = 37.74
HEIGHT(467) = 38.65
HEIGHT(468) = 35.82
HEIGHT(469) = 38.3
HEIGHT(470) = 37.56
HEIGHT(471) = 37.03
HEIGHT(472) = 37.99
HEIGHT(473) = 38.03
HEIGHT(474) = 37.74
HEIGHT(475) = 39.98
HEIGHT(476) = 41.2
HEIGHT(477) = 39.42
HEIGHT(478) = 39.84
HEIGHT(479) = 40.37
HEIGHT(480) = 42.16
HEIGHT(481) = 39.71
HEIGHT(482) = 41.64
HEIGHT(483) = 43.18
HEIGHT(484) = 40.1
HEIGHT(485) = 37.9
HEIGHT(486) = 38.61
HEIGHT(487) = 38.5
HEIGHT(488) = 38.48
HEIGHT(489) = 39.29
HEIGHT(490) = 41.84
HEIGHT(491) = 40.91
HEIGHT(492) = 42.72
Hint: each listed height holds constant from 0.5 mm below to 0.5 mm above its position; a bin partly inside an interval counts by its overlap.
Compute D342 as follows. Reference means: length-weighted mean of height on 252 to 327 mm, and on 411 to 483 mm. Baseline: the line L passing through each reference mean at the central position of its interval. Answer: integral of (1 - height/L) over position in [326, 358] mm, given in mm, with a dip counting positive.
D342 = 6.9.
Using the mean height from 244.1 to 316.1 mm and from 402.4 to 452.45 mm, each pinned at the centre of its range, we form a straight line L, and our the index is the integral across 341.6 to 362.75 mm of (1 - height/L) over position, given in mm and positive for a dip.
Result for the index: 7.14 mm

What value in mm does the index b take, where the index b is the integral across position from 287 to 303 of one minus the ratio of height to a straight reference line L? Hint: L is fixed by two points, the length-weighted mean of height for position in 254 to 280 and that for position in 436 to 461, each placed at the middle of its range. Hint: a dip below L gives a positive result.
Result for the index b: 7.3 mm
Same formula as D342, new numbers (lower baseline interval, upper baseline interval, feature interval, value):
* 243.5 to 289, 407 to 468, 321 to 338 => 6.67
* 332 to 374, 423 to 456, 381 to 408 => -4.09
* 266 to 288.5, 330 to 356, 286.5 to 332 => 8.13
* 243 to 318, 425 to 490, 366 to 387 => 5.68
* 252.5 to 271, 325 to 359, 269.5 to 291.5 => 4.54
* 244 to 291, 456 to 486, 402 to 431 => -1.65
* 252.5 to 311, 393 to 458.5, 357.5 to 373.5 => 8.28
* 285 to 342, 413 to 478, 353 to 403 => 8.84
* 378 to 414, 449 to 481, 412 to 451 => -2.52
